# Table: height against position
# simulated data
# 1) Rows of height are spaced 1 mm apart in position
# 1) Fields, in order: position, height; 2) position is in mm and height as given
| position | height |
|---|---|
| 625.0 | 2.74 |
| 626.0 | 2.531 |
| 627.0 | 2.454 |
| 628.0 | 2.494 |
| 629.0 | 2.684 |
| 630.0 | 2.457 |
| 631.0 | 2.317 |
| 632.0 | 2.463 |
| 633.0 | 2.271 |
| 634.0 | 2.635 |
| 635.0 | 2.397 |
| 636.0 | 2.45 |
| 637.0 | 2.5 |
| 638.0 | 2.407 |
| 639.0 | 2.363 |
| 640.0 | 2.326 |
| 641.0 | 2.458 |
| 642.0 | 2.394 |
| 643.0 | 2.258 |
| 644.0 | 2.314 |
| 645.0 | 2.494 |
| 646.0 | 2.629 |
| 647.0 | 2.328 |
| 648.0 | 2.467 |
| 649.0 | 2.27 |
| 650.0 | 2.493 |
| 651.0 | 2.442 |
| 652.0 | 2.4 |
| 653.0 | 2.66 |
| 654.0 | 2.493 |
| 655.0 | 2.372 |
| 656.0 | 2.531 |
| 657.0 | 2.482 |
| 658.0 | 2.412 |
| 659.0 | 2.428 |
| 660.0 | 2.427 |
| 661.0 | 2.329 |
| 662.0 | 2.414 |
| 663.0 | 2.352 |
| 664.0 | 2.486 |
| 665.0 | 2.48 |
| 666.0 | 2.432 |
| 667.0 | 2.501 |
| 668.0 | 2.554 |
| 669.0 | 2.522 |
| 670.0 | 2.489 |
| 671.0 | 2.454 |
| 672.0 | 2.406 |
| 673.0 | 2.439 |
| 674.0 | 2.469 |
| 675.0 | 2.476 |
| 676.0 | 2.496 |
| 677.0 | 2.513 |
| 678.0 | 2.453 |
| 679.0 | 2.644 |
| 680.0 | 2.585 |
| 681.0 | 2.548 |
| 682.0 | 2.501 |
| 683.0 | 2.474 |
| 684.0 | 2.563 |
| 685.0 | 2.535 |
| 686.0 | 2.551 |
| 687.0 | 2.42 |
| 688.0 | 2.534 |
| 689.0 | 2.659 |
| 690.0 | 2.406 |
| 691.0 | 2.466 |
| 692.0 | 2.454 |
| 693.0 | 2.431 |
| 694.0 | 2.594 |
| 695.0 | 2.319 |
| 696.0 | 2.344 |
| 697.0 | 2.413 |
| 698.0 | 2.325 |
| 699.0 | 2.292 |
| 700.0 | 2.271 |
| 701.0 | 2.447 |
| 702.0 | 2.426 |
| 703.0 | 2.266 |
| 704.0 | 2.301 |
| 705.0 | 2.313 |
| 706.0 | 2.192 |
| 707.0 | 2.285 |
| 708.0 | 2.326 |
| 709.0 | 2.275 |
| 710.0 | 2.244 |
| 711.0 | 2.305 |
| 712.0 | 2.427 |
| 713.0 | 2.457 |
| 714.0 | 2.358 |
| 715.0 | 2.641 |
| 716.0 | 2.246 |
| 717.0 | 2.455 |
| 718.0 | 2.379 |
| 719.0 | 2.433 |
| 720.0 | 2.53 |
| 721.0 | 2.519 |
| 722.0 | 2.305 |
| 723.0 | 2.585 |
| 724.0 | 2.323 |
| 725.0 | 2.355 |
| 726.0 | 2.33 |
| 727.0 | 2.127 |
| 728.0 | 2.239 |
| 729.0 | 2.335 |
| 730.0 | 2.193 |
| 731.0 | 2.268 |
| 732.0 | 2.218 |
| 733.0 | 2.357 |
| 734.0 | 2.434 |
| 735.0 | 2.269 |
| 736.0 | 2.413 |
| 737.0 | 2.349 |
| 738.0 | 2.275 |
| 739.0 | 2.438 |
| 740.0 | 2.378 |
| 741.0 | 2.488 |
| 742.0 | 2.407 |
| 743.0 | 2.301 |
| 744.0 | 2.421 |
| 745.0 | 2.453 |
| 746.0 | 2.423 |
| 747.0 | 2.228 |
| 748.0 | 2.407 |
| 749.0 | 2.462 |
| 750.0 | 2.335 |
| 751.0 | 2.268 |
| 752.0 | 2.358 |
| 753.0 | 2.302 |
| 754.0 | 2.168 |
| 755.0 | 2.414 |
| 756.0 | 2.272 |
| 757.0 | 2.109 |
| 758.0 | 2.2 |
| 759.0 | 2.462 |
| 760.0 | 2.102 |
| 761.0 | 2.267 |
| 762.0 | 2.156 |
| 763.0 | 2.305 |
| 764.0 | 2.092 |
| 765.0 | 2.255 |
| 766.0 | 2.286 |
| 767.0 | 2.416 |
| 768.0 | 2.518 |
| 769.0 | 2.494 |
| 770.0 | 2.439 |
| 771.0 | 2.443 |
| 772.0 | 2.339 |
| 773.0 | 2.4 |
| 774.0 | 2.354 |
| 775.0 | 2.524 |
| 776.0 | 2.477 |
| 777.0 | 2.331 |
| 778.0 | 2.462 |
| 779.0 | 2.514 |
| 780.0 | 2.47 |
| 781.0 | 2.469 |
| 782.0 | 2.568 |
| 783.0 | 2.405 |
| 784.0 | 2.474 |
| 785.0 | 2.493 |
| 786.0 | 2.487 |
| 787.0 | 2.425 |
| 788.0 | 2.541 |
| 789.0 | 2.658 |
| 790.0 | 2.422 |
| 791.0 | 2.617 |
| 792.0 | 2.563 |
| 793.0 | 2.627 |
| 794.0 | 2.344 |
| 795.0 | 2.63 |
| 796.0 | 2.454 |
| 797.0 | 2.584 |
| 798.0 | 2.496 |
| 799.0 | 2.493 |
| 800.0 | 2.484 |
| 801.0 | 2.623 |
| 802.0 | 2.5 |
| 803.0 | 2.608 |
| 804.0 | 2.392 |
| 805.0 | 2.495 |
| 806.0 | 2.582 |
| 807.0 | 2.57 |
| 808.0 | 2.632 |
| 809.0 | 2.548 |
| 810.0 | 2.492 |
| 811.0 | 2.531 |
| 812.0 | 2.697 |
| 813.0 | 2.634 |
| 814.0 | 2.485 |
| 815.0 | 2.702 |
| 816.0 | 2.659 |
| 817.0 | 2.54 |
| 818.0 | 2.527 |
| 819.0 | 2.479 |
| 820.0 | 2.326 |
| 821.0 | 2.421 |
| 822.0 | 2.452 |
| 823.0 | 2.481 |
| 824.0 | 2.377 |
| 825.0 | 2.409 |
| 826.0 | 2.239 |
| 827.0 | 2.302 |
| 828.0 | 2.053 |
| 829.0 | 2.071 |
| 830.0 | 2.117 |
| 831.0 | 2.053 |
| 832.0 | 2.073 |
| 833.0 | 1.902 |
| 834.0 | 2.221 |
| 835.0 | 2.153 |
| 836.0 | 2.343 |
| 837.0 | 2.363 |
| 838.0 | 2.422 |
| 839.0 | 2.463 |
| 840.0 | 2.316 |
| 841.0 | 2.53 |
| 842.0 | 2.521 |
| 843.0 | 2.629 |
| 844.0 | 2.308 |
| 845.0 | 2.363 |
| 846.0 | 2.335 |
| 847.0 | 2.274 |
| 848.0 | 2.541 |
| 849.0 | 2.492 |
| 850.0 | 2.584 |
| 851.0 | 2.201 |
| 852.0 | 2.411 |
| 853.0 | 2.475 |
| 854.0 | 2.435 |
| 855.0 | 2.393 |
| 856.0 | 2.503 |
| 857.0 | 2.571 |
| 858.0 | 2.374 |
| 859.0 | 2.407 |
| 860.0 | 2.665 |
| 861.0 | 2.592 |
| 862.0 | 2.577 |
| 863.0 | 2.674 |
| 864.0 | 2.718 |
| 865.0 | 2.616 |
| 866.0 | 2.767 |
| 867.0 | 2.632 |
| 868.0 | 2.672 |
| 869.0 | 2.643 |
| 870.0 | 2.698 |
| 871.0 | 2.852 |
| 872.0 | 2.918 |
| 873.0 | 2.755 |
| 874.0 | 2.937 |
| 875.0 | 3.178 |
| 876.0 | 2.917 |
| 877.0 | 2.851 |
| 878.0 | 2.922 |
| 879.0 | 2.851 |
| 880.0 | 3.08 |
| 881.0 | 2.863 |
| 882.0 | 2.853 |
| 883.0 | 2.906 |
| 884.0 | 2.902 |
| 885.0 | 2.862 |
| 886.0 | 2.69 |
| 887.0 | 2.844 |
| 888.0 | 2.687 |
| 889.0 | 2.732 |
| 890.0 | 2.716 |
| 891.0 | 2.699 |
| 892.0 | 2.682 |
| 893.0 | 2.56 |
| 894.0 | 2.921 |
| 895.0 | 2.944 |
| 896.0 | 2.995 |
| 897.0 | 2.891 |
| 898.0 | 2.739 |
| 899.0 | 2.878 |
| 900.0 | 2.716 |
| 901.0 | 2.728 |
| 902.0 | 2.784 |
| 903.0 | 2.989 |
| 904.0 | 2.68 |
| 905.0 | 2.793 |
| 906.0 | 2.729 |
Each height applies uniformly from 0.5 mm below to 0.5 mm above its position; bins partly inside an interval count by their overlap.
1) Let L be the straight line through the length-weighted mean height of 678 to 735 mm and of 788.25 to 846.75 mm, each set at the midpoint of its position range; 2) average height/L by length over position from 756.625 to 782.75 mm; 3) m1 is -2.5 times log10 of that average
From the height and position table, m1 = 0.02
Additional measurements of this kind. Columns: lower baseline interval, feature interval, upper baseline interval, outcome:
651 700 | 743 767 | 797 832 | 0.07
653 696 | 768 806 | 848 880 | 0.04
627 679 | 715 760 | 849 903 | 0.09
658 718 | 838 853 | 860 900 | 0.13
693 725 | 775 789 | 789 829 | -0.01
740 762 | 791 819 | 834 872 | -0.06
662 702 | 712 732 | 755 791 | 0.03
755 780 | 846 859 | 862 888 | 0.12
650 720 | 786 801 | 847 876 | 0.01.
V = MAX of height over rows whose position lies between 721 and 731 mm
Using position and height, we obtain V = 2.585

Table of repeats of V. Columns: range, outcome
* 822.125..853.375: 2.629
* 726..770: 2.518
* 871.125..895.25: 3.178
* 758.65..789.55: 2.658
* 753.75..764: 2.462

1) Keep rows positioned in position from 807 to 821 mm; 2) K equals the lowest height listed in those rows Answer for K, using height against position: 2.326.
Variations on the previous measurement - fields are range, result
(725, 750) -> 2.127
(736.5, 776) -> 2.092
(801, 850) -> 1.902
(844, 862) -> 2.201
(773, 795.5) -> 2.331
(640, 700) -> 2.258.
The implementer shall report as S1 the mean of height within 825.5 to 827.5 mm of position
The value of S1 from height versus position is 2.27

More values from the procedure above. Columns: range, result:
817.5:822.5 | 2.44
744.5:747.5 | 2.37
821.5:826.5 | 2.39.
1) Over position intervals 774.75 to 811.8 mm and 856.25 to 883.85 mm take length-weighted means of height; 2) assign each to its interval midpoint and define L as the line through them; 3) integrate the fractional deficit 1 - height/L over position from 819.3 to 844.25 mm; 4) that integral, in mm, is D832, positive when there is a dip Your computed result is 3.2 mm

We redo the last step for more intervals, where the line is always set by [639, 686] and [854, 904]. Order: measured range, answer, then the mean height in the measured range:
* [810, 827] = 1.2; 2.49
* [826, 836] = 2.1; 2.12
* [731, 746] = 1.1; 2.37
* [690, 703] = 0.6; 2.39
